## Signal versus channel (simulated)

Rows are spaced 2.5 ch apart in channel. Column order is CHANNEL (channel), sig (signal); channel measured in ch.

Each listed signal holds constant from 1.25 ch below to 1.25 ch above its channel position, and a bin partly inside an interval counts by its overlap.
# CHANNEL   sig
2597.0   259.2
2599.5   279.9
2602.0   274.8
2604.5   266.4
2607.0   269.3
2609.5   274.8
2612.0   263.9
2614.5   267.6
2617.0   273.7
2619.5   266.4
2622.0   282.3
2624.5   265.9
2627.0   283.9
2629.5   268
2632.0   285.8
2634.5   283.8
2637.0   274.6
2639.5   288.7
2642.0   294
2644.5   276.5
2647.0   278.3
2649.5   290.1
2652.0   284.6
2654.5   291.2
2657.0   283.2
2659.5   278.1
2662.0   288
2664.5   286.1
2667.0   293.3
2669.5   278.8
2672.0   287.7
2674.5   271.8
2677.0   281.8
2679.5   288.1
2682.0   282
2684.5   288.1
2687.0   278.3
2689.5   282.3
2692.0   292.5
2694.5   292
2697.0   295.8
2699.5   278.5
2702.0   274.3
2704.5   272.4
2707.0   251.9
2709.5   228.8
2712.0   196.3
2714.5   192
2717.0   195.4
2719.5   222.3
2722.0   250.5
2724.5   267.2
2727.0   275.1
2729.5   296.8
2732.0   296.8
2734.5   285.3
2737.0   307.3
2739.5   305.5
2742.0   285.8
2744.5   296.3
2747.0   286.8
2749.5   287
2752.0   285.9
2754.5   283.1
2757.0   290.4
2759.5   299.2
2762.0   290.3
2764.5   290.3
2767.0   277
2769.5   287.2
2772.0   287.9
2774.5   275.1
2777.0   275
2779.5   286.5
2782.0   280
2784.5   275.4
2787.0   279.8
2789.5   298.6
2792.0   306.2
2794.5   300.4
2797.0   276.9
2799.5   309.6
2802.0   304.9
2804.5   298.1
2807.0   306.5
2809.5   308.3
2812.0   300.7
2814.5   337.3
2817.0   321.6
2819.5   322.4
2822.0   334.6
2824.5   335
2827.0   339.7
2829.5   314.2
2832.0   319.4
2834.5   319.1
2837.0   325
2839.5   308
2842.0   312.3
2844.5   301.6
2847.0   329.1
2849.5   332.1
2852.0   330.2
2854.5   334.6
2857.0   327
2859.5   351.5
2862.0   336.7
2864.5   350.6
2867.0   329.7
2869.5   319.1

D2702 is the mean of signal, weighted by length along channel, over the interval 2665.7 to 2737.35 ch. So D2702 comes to 269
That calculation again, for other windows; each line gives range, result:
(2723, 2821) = 293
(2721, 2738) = 283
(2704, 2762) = 268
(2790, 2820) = 307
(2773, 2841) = 306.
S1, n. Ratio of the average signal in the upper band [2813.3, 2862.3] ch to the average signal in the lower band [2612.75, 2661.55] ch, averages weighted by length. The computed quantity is 1.2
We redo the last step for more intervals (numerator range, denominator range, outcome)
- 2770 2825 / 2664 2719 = 1.13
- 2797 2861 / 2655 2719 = 1.19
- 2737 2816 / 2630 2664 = 1.03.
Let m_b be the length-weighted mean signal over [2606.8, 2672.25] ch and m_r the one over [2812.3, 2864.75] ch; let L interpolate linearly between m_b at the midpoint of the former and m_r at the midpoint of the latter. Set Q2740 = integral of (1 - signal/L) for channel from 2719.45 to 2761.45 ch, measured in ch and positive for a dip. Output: 2.5 ch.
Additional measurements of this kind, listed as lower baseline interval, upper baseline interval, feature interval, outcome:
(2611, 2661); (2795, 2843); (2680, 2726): 5.31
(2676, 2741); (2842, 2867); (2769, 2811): 1.65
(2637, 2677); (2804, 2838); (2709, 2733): 4.56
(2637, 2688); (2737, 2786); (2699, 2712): 1.43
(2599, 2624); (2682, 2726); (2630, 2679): -3.52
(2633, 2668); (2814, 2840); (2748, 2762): 0.89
